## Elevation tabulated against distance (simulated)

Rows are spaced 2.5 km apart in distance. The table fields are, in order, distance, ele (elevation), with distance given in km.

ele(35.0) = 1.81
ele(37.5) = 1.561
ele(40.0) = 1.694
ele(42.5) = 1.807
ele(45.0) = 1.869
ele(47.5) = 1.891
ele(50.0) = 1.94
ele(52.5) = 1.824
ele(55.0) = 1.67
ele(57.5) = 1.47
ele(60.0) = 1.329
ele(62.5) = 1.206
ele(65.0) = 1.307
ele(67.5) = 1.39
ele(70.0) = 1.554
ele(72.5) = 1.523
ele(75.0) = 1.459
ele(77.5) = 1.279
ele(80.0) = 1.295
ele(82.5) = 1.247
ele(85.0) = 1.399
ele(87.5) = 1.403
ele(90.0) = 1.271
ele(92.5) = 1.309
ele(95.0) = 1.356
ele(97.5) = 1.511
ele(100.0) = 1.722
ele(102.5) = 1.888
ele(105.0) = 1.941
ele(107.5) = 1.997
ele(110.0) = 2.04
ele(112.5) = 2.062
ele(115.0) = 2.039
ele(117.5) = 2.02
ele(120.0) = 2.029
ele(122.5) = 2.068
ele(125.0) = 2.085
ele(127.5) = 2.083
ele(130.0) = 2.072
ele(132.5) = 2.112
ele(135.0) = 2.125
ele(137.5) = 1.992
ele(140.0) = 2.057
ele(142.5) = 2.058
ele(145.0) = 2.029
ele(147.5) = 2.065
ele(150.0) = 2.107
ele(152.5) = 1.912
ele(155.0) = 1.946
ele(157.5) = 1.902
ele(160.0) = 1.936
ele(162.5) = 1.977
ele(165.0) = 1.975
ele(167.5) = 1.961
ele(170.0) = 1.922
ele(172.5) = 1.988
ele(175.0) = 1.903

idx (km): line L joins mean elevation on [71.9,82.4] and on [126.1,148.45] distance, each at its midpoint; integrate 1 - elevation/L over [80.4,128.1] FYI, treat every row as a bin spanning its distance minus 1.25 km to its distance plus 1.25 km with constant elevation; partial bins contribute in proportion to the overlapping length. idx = -1.5 km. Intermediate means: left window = 1.37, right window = 2.07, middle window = 1.75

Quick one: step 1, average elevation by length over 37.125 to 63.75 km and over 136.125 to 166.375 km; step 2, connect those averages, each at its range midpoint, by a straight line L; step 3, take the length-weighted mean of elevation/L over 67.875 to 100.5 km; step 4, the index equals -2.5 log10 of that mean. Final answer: 0.26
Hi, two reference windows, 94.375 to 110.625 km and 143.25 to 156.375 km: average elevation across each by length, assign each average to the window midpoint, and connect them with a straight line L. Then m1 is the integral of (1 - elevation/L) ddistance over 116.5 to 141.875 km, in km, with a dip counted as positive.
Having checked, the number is -2.01 km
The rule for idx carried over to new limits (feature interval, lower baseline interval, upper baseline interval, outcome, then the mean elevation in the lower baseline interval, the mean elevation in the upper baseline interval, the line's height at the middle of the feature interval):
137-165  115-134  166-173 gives 0.0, 2.07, 1.95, 2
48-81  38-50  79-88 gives 1.6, 1.81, 1.33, 1.56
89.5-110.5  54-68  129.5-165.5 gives 0.1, 1.39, 2.02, 1.67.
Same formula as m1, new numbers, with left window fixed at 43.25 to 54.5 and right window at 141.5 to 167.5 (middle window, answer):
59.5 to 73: 3.6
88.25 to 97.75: 2.8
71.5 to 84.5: 3.7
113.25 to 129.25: -0.9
